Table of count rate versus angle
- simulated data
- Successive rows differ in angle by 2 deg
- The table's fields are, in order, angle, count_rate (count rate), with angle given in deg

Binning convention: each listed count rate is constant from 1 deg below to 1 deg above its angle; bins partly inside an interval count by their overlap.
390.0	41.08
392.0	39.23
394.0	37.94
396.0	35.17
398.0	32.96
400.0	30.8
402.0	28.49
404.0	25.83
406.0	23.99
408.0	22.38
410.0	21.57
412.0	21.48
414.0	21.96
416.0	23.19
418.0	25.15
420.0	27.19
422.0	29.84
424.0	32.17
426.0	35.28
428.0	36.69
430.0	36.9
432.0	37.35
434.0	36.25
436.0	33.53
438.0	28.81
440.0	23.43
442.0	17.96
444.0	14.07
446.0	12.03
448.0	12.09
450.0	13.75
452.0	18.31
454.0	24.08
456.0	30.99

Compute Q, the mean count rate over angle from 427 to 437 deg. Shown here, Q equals 36.1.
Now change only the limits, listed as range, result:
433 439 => 32.9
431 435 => 36.8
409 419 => 22.7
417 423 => 27.4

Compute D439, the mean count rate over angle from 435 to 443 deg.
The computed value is 25.9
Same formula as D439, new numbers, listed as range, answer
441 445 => 16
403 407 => 24.9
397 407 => 28.4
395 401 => 33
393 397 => 36.6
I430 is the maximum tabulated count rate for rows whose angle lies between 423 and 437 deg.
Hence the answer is 37.35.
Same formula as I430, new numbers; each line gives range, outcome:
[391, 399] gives 39.23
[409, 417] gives 23.19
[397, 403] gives 32.96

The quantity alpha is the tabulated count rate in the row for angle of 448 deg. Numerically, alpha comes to 12.09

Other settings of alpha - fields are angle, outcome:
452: 18.31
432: 37.35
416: 23.19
